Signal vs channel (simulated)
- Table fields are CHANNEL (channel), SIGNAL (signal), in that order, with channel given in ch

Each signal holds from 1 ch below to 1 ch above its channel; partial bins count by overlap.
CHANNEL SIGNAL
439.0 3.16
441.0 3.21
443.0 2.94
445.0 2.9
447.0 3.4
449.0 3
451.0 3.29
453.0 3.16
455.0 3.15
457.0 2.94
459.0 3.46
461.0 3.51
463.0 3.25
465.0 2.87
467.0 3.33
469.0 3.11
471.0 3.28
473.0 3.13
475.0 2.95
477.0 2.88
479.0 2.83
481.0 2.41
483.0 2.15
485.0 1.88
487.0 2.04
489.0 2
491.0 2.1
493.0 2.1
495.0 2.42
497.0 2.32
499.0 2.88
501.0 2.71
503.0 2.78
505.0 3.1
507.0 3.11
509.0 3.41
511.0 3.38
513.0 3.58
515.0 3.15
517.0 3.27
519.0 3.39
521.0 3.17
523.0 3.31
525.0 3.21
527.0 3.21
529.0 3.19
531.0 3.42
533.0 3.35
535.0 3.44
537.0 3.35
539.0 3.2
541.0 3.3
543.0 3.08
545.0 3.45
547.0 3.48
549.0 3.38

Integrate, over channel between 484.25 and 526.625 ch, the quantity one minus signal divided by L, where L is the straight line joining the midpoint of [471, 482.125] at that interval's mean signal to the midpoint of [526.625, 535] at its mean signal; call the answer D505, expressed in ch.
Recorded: 3.9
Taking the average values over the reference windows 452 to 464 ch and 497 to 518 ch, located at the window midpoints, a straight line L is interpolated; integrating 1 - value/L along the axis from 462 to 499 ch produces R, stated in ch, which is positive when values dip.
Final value 6.53 ch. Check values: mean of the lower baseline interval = 3.24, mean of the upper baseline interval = 3.1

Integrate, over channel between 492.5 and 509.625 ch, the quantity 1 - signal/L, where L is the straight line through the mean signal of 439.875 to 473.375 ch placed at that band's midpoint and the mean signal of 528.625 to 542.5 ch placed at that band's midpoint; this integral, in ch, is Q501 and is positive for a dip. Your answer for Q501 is 2.6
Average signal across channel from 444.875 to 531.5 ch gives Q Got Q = 2.96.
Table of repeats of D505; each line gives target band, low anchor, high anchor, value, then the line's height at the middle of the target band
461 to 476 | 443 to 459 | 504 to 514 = 0.1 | 3.19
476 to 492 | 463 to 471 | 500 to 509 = 4.1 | 3.07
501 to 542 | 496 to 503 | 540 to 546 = -4.0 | 2.97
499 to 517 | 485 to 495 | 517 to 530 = -2.9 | 2.71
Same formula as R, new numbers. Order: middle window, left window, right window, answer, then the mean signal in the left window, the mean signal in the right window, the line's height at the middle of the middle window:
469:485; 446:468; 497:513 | 1.9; 3.21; 3.04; 3.14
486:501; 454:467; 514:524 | 4.4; 3.21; 3.26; 3.24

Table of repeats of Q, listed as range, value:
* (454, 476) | 3.18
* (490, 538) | 3.06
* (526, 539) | 3.32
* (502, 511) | 3.13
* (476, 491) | 2.3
